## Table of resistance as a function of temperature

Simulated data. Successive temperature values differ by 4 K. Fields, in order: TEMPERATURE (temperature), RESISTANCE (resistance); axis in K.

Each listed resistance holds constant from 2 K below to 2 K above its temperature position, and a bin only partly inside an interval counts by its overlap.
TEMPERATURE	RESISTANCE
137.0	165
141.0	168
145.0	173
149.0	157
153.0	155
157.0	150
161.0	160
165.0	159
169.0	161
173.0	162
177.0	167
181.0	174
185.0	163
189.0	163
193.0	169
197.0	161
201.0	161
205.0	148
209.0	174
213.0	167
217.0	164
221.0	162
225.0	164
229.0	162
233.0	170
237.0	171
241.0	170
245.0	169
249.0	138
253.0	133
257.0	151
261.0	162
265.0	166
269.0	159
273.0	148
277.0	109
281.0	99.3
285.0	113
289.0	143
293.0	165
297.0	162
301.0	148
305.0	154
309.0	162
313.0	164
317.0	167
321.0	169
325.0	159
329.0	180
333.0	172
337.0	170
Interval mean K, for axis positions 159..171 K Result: 160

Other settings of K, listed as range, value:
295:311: 156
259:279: 149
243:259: 148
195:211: 161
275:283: 104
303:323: 163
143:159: 159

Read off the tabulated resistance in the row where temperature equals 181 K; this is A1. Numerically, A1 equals 174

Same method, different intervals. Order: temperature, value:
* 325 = 159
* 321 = 169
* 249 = 138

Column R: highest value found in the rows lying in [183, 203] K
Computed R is 169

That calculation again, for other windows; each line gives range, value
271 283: 148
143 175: 173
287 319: 167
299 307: 154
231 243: 171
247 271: 166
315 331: 180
